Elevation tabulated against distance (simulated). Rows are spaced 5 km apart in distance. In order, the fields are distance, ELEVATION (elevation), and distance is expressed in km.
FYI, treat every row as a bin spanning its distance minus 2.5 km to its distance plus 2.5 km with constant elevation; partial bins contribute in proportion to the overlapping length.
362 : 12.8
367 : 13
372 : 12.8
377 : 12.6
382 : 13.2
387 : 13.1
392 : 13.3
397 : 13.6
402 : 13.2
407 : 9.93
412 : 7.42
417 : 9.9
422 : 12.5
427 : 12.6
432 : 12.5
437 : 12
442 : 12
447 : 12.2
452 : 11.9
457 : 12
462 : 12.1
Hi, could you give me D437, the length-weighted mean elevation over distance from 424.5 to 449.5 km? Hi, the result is 12.3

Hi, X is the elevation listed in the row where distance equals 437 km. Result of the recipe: 12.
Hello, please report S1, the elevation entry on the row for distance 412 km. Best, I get 7.42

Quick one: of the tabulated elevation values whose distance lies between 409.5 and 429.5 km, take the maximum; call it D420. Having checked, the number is 12.6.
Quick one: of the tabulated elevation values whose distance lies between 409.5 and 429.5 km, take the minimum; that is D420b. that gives 7.42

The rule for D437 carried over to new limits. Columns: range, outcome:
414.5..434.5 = 11.9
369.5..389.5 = 12.9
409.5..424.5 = 9.94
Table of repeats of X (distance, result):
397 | 13.6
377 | 12.6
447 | 12.2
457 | 12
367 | 13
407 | 9.93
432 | 12.5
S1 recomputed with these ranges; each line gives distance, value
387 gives 13.1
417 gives 9.9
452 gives 11.9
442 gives 12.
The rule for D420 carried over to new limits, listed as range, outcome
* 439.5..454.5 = 12.2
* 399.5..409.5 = 13.2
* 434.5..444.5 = 12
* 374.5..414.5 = 13.6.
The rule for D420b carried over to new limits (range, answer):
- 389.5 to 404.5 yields 13.2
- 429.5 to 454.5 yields 11.9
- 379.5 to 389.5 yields 13.1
